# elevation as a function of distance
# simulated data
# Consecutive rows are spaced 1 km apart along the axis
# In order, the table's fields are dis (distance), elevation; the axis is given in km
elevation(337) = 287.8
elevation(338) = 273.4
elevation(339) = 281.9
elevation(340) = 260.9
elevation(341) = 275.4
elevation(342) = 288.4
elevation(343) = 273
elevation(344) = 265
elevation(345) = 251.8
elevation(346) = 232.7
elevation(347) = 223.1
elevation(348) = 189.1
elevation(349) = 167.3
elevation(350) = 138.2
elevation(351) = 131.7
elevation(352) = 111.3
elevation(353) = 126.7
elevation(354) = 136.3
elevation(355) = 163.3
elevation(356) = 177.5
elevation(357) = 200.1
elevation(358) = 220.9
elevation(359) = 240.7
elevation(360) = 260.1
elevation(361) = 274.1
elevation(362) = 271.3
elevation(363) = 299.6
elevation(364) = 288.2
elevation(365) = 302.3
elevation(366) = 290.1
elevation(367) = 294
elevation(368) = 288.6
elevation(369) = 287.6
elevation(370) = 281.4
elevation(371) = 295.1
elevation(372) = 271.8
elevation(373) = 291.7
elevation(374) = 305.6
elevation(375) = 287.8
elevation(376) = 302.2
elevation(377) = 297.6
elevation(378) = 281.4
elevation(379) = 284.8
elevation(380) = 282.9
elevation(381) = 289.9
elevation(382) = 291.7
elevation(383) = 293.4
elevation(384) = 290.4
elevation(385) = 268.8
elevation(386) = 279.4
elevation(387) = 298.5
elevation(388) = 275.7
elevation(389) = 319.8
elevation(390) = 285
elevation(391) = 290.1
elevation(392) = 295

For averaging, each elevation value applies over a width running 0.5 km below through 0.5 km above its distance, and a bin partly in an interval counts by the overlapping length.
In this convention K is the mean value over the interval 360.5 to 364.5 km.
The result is 283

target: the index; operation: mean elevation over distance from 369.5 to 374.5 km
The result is 289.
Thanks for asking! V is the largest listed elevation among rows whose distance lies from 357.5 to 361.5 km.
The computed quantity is 274.1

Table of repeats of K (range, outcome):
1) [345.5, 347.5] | 228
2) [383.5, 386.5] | 280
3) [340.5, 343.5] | 279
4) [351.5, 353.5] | 119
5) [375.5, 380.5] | 290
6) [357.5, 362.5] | 253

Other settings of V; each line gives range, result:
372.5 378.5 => 305.6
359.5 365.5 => 302.3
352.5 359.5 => 240.7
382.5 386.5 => 293.4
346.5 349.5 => 223.1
